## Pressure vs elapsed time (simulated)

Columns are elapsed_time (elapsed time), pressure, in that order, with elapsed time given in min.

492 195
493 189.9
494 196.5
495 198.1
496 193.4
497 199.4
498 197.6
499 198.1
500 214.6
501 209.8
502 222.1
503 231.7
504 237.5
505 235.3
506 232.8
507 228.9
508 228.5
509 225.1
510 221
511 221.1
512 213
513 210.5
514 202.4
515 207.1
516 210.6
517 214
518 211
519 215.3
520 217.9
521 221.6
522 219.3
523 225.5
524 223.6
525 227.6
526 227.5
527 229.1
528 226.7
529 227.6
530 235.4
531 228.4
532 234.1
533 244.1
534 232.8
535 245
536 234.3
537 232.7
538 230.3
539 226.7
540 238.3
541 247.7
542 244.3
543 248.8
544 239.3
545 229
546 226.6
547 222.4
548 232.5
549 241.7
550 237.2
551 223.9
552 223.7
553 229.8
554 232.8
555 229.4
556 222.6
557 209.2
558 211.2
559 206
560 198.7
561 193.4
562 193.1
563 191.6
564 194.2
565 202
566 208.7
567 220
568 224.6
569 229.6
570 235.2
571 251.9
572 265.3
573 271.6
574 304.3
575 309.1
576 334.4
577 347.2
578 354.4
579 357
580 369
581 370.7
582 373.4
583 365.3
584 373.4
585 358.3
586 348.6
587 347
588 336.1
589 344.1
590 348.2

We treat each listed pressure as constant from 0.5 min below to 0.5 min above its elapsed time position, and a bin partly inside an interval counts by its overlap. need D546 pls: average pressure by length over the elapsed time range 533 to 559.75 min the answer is 231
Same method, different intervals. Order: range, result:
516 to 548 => 230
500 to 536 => 224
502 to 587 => 245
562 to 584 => 285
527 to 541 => 234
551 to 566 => 210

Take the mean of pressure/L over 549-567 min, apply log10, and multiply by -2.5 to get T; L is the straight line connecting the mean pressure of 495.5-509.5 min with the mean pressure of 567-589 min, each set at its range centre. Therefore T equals 0.34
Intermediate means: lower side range 218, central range 213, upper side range 319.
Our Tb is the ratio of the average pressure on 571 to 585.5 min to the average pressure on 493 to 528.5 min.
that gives 1.55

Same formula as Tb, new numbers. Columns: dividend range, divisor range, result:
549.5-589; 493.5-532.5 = 1.24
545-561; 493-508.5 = 1.04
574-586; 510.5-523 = 1.65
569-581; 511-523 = 1.44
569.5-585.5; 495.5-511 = 1.50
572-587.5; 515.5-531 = 1.54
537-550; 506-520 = 1.09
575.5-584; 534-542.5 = 1.52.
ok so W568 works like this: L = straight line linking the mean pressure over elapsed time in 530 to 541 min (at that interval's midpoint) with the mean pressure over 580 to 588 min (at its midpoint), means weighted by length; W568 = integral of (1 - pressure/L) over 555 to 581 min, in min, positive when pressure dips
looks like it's 5.5 min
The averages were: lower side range 235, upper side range 361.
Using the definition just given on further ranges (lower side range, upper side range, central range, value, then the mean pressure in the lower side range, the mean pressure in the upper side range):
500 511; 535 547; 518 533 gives 0.4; 226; 236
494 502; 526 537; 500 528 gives -0.5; 203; 233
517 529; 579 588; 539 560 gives 3.9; 222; 361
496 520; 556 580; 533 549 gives -0.1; 216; 250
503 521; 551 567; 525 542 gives -1.4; 220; 211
